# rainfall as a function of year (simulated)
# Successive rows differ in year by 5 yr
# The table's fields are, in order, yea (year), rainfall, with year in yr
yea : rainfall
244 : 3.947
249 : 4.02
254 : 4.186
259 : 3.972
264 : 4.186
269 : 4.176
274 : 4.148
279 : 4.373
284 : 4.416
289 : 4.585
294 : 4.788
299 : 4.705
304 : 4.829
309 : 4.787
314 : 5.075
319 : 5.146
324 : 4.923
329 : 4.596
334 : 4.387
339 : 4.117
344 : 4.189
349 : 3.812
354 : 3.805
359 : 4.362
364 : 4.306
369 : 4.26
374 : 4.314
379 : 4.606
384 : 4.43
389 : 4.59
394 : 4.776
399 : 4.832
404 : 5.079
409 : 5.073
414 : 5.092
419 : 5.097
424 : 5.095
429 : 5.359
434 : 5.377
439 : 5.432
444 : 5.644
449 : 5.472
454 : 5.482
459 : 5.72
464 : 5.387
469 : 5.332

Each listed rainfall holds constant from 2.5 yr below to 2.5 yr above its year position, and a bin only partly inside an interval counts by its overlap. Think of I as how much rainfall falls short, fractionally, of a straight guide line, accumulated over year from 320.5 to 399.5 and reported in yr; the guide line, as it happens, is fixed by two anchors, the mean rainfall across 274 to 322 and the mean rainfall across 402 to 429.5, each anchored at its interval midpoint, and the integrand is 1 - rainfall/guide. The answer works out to 8.6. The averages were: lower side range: 4.72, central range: 4.39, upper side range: 5.12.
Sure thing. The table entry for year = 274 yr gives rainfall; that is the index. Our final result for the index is 4.148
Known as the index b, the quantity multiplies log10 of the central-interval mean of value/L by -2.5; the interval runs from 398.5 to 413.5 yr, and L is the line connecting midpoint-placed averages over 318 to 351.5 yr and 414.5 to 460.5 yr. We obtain 0.01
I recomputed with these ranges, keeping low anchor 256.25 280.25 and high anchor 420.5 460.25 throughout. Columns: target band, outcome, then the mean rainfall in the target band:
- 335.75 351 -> 2.1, 4.06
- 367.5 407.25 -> 3.3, 4.63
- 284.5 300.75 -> -1.2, 4.66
